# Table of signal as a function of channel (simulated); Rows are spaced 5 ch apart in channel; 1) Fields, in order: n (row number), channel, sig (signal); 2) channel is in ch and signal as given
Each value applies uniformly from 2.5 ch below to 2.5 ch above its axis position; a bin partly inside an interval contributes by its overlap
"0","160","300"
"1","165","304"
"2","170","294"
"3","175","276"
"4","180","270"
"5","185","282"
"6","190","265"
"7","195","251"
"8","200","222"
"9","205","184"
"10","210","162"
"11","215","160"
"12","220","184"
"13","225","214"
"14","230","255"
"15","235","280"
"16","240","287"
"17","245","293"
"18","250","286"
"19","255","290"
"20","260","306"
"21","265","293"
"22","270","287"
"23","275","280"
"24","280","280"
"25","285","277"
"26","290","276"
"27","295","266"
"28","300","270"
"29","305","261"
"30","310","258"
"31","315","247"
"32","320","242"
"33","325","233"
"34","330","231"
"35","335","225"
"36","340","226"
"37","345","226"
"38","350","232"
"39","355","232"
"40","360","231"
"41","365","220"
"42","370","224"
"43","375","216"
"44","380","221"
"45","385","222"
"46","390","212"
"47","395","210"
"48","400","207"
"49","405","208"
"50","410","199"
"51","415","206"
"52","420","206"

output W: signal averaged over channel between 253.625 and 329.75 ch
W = 270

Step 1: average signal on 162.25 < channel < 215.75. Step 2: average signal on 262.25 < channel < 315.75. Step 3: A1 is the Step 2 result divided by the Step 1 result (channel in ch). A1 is 1.1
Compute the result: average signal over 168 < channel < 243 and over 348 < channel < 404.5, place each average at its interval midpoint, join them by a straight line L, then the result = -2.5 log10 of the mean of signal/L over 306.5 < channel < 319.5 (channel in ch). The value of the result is -0.11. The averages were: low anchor 239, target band 252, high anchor 220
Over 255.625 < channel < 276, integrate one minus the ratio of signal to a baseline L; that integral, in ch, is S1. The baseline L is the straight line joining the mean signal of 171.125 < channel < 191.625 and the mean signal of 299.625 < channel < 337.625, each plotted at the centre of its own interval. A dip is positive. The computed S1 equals -2.9 ch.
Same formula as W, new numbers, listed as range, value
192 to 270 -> 246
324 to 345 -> 228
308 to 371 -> 233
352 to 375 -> 226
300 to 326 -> 251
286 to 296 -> 273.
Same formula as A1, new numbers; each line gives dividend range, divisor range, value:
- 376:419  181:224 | 0.98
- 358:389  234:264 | 0.76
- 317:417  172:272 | 0.88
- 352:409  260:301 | 0.78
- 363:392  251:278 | 0.75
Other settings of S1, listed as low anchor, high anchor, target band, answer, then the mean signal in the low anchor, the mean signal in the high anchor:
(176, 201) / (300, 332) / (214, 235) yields 3.41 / 261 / 247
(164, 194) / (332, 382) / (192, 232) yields 9.67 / 279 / 225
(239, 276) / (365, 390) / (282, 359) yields 2.14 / 291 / 220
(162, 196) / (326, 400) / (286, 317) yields -2.84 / 279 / 223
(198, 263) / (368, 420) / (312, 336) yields -1.32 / 241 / 212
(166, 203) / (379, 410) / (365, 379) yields -0.16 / 266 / 212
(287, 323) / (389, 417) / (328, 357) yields 1.31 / 260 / 207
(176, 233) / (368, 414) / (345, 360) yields -1.08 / 225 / 213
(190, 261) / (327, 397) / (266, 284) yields -3.72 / 240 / 224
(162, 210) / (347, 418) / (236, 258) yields -4.03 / 256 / 217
